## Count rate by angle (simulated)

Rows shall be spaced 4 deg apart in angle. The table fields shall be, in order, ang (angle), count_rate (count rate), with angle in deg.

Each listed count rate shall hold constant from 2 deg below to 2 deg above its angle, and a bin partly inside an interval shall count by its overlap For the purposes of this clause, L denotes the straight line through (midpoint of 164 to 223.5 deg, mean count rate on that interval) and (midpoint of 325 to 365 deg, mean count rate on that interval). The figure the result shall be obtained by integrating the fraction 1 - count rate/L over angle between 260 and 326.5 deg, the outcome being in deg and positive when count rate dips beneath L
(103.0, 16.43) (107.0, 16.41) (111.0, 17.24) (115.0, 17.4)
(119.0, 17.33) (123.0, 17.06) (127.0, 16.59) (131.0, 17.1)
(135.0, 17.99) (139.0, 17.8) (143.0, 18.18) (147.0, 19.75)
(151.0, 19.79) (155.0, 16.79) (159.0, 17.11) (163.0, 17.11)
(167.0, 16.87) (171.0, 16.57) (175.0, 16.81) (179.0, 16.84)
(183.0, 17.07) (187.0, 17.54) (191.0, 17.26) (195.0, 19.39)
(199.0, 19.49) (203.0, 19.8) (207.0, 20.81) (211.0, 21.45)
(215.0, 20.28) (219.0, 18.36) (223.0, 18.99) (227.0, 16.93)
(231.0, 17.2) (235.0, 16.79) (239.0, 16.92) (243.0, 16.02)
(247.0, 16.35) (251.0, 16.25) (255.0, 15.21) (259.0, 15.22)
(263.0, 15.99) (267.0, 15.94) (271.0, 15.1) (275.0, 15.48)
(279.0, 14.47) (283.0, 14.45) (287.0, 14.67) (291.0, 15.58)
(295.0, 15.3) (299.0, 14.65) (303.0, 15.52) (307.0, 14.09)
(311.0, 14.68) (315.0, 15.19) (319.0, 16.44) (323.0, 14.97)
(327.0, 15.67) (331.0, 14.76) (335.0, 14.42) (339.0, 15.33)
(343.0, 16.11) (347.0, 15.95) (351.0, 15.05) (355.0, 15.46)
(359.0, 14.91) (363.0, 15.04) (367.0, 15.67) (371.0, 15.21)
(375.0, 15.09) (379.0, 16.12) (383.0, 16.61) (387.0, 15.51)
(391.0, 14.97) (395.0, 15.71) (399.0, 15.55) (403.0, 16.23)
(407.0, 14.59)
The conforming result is 4.8 deg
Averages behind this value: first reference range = 18.5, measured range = 15.2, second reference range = 15.3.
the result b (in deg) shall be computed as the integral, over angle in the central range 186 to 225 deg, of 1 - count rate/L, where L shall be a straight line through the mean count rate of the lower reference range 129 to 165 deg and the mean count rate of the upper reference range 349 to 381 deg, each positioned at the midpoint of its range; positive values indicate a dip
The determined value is -4.8 deg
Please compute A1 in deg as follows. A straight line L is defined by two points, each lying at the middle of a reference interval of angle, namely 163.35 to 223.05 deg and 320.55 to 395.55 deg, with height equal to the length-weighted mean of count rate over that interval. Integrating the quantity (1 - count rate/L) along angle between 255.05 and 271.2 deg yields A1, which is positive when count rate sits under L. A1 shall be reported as 1.49 deg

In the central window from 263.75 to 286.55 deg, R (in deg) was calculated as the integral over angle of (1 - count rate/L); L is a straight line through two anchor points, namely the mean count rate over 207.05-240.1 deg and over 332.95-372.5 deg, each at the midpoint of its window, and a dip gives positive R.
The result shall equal 2.8 deg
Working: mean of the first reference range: 18.5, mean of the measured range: 15.1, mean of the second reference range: 15.3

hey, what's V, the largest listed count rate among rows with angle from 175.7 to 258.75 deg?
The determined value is 21.45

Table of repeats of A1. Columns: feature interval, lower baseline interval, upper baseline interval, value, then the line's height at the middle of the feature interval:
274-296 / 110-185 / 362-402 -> 1.9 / 16.4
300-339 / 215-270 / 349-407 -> 2.3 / 16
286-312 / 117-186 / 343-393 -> 1.9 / 16.1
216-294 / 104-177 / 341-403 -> 1.7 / 16.5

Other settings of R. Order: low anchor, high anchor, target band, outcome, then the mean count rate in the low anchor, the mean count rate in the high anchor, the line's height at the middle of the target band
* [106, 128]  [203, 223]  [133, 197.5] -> 2.9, 17.1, 20.1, 18.6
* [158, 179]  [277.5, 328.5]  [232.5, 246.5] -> -0.6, 16.9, 15.1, 15.9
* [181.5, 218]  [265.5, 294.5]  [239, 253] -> 0.5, 19.2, 15.1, 16.8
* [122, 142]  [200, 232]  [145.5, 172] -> 0.4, 17.4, 19.3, 18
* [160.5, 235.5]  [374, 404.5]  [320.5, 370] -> 3.1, 18.2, 15.7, 16.3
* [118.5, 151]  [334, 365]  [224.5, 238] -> -0.3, 17.9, 15.3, 16.7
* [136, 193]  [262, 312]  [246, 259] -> 0.0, 17.5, 15.1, 15.8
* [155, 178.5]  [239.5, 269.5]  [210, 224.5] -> -3.0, 16.9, 15.9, 16.3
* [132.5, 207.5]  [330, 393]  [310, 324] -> 0.5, 18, 15.4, 16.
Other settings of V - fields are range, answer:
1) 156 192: 17.54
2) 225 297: 17.2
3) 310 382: 16.44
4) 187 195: 19.39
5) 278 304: 15.58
